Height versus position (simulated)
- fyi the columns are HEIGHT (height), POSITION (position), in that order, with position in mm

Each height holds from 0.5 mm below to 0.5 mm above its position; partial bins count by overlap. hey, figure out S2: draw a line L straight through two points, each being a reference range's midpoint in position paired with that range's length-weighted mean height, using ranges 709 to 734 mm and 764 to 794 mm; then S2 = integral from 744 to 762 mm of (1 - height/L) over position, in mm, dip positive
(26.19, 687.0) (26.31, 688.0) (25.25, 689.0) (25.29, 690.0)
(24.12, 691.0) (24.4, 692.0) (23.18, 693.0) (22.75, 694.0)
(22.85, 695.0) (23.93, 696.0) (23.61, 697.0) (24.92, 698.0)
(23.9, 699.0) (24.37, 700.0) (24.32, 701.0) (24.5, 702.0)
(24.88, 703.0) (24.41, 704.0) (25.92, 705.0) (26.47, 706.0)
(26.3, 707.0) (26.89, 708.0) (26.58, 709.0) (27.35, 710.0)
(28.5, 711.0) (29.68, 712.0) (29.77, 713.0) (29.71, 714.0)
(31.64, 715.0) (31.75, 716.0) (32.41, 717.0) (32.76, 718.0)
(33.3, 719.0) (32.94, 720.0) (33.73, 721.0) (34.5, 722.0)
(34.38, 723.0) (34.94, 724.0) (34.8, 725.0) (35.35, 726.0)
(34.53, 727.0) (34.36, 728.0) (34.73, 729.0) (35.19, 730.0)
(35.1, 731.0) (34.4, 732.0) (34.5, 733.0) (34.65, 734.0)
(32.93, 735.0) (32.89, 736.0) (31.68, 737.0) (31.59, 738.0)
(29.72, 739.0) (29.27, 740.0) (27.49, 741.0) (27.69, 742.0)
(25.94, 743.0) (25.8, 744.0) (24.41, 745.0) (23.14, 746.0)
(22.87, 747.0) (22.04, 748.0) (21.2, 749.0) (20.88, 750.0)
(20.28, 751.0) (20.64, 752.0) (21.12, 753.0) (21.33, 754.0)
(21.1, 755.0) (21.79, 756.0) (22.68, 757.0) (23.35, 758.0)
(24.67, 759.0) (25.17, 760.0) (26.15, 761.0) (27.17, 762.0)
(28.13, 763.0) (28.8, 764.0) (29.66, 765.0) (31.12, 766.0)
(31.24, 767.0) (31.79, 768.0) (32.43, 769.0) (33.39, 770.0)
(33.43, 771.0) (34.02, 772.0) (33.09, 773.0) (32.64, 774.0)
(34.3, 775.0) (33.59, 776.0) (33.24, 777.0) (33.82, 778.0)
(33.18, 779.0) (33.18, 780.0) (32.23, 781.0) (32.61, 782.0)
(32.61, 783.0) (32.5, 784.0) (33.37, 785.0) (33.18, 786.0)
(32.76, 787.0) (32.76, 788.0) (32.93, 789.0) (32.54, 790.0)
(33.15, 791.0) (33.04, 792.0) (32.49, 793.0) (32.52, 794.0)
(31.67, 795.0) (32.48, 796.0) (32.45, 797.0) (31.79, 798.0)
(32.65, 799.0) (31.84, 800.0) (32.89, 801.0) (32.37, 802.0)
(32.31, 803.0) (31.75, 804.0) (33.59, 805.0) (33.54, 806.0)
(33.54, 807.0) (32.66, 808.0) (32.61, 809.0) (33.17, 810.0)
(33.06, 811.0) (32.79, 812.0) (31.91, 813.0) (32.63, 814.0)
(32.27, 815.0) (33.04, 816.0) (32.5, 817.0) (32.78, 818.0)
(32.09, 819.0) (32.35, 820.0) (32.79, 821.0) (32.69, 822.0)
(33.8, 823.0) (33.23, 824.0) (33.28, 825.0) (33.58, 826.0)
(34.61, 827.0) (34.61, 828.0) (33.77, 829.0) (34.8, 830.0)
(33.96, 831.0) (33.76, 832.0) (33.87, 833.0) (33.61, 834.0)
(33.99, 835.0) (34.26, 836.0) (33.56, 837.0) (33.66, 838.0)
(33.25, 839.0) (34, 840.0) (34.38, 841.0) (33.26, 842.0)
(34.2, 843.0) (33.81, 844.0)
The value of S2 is 5.5 mm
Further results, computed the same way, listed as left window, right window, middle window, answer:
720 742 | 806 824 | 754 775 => 2.9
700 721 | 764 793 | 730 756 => 3.0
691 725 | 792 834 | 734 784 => 3.4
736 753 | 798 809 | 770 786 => -2.0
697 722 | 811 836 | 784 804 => -0.4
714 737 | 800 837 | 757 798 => 2.4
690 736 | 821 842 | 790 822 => 0.2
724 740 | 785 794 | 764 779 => 0.2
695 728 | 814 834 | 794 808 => 0.0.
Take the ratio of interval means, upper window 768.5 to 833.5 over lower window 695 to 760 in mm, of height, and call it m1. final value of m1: 1.2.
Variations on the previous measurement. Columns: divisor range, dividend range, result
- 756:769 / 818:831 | 1.22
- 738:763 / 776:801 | 1.35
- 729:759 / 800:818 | 1.22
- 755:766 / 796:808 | 1.26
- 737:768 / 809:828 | 1.30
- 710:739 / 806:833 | 1.01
